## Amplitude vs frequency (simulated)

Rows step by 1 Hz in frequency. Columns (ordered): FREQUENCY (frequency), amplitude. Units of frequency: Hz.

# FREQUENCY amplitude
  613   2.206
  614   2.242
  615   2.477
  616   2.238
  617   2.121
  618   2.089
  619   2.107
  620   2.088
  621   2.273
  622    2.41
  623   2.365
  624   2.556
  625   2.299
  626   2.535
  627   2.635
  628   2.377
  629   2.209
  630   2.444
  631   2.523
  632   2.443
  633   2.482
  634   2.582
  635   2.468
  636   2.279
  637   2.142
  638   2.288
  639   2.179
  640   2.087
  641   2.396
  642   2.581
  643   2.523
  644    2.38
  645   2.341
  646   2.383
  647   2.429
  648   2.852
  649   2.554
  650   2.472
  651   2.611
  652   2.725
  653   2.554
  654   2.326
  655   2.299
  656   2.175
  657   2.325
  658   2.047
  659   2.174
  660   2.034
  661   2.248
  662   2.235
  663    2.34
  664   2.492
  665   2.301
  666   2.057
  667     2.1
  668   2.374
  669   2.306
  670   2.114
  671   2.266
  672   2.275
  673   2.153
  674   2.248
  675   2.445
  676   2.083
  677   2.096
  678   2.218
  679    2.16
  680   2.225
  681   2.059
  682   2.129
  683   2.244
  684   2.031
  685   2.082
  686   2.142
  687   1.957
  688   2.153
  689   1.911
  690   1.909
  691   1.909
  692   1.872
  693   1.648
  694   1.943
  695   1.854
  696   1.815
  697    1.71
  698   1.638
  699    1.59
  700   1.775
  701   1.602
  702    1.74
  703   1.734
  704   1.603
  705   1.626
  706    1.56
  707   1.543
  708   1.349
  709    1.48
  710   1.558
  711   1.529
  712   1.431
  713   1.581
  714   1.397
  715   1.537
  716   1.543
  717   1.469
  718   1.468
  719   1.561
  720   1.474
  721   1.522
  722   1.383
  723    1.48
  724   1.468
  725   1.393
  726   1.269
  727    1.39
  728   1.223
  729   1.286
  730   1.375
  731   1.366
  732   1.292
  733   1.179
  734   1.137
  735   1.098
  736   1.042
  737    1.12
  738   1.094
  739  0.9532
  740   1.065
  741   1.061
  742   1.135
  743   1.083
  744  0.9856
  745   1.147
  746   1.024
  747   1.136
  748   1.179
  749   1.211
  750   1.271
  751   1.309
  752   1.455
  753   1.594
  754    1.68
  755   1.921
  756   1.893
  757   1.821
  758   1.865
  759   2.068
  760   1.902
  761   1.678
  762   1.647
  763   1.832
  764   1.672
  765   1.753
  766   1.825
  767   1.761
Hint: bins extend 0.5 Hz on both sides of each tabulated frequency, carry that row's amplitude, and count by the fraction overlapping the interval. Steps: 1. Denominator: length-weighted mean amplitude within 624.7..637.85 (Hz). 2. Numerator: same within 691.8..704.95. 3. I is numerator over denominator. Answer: 0.7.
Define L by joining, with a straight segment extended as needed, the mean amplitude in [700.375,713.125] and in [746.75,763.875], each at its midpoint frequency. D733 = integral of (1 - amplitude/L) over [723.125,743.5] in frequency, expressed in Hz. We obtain 4.98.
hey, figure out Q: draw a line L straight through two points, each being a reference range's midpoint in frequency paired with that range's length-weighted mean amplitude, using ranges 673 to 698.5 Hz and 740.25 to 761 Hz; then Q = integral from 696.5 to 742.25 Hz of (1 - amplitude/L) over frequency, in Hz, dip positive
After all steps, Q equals 8.4 Hz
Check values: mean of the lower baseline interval 2.02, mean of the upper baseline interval 1.44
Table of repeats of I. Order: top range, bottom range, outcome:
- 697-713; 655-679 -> 0.71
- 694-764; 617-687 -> 0.63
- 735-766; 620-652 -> 0.59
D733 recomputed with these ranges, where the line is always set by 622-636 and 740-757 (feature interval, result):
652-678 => -1.8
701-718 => 1.5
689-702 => 0.3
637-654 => -1.2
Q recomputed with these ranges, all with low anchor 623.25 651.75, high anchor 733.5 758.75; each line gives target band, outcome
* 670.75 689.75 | -1.5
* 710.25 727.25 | 1.3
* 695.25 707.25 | 0.7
